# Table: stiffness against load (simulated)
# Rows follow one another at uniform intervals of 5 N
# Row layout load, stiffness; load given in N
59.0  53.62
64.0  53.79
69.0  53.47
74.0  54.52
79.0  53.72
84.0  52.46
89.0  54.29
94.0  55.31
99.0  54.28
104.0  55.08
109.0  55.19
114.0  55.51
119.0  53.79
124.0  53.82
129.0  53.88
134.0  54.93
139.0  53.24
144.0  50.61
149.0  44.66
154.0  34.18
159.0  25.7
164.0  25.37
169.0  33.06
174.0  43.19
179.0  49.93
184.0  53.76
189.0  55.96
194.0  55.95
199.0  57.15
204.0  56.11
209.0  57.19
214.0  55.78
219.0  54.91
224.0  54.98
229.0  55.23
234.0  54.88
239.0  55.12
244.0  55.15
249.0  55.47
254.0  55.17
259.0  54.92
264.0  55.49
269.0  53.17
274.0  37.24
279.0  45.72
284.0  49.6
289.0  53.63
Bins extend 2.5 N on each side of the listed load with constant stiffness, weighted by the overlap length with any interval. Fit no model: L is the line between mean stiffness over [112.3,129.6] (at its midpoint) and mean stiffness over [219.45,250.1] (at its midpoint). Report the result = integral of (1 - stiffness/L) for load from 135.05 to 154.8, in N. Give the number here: 2.6 N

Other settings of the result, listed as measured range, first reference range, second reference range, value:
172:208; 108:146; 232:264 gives 0.72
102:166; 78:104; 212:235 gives 8.16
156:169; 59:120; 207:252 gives 6.53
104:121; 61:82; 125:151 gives -0.76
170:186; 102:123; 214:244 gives 2.23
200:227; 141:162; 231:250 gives -3.10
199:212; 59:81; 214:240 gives -0.42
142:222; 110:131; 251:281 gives 8.30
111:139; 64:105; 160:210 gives -1.49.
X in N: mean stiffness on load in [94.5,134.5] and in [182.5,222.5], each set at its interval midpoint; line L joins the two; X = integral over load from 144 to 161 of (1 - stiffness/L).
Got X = 5.5 N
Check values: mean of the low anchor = 54.6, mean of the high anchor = 55.9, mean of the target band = 37.4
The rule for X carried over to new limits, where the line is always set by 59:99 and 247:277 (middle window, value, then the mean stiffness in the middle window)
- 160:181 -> 6.4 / 36.7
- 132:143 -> -0.1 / 53.6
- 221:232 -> -0.6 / 55.1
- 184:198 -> -0.8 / 55.7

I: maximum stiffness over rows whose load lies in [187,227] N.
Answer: 57.19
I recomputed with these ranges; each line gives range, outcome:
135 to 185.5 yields 53.76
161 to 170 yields 33.06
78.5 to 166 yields 55.51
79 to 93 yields 54.29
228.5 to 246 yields 55.23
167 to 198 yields 55.96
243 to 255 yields 55.47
